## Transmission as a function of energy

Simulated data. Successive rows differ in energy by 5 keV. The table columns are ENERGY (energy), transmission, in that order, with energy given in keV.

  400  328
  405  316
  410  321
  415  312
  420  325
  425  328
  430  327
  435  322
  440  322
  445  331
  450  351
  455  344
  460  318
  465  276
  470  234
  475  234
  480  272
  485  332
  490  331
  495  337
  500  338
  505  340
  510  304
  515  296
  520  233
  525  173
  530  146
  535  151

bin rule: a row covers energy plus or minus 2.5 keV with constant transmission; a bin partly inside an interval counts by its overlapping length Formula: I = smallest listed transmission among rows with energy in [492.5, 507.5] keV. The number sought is 337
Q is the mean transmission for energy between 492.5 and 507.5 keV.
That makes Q 338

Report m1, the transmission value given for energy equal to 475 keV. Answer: 234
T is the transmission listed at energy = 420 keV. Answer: 325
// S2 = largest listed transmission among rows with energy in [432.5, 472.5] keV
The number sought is 351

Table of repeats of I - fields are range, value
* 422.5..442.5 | 322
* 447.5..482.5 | 234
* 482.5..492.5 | 331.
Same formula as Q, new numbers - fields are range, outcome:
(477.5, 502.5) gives 322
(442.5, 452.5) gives 341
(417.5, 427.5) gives 326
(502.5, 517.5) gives 313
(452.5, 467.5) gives 313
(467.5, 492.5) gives 281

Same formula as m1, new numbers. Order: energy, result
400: 328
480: 272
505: 340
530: 146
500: 338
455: 344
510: 304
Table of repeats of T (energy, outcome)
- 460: 318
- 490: 331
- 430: 327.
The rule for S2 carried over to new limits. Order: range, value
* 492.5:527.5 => 340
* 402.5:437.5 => 328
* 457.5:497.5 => 337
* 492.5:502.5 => 338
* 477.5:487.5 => 332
